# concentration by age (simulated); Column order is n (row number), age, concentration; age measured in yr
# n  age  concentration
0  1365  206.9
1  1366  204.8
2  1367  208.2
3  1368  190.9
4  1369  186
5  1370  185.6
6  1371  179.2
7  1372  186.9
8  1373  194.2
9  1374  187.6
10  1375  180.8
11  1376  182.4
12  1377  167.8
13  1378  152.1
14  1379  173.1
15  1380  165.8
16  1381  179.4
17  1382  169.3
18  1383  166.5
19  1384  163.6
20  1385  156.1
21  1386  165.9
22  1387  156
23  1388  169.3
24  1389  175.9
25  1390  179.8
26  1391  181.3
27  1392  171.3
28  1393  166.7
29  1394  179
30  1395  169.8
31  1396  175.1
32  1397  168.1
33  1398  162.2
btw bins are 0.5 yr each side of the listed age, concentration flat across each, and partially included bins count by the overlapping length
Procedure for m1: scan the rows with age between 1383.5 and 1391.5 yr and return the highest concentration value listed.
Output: 181.3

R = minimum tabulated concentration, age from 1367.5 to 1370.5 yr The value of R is 185.6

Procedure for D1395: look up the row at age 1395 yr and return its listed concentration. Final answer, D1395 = 169.8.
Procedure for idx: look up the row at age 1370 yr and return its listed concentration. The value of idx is 185.6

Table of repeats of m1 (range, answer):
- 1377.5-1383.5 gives 179.4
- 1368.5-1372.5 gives 186.9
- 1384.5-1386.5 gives 165.9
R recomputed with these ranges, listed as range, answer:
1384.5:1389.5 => 156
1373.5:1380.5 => 152.1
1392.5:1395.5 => 166.7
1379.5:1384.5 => 163.6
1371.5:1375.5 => 180.8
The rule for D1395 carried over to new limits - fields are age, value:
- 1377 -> 167.8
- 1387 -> 156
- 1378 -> 152.1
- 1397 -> 168.1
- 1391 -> 181.3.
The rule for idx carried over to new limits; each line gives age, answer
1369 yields 186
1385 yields 156.1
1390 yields 179.8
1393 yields 166.7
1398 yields 162.2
